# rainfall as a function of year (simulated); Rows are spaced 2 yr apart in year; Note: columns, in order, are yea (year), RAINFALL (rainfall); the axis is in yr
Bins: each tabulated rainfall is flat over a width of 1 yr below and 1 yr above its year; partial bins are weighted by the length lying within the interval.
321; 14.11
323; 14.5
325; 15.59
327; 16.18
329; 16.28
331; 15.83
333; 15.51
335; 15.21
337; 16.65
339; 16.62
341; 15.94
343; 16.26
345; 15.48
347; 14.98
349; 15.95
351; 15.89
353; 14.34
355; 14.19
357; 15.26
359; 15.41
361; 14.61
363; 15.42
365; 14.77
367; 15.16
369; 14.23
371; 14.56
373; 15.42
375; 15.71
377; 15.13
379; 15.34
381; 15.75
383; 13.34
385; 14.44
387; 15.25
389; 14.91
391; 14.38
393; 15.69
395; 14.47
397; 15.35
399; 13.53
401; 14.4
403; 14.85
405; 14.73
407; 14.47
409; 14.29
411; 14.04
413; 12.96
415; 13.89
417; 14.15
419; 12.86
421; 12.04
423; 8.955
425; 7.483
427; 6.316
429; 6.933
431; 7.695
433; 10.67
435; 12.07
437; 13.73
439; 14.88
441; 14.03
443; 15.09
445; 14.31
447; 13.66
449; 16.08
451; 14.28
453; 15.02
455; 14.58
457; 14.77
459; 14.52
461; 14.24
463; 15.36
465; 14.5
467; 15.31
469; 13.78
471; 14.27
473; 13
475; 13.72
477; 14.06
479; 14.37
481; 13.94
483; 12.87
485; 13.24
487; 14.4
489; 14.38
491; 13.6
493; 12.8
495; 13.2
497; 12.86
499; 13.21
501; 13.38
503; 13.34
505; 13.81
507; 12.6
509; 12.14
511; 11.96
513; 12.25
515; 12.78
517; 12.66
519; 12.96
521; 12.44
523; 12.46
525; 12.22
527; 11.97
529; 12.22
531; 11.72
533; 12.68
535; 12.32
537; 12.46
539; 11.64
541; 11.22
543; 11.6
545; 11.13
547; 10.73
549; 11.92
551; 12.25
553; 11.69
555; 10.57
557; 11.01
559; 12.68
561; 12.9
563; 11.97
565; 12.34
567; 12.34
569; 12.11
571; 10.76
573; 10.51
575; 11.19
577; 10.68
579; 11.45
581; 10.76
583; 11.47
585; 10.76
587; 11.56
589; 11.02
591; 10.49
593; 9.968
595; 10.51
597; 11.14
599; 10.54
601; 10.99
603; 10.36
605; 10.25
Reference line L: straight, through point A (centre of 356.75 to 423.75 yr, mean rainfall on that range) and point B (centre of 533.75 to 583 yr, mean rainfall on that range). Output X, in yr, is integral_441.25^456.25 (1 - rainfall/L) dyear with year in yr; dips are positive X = -1.4 yr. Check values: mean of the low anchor 14.4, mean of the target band 14.7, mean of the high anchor 11.6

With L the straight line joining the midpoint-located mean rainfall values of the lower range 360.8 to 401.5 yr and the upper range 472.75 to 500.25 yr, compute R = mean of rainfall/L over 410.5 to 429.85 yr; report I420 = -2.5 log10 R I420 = 0.30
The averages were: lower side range 14.9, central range 10.9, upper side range 13.6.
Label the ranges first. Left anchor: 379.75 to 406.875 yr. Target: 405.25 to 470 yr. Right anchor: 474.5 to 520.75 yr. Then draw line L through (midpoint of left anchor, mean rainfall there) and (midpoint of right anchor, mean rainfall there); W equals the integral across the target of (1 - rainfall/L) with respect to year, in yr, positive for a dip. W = 4.6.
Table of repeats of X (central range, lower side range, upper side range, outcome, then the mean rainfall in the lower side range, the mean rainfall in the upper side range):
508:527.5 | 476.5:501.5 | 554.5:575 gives 0.70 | 13.6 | 11.7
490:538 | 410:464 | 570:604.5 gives -3.65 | 12.8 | 10.8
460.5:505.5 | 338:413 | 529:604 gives -2.93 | 15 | 11.4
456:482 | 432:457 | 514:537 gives -1.40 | 14.1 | 12.4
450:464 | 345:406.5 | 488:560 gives -1.21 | 14.9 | 12.4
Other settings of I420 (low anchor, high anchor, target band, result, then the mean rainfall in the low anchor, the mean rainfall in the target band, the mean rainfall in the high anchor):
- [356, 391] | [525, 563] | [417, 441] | 0.29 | 15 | 10.6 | 11.8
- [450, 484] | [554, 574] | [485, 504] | 0.01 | 14.3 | 13.5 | 11.7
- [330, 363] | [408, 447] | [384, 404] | -0.10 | 15.5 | 14.7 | 12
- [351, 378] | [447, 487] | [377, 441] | 0.13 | 15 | 13.1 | 14.3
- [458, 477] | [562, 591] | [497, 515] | 0.03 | 14.3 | 12.8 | 11.3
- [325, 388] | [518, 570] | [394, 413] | 0.01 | 15.3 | 14.4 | 12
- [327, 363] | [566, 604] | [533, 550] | 0.01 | 15.6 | 11.7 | 11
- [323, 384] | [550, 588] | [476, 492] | -0.07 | 15.4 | 13.9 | 11.5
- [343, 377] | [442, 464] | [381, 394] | 0.02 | 15.1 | 14.8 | 14.7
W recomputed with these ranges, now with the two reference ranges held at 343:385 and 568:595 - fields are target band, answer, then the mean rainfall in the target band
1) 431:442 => 0.88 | 12.6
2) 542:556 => 0.19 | 11.4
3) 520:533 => -0.23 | 12.2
